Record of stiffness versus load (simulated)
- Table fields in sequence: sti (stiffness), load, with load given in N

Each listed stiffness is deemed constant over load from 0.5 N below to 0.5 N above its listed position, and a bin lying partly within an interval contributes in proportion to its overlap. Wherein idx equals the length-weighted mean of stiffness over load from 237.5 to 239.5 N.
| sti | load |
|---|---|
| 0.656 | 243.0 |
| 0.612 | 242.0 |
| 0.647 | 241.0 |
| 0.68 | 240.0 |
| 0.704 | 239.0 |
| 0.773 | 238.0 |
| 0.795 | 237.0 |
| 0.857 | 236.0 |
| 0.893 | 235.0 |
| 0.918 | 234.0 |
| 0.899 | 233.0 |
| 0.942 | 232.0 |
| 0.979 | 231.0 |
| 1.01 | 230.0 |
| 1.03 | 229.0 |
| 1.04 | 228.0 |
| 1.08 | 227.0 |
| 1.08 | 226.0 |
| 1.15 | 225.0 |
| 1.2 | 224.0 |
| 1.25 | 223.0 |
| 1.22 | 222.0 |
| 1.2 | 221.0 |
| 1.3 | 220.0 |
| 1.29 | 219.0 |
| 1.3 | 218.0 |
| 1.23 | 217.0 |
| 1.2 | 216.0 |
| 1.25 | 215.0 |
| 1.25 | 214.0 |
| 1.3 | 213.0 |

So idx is 0.738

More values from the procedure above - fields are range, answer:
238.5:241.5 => 0.677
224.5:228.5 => 1.09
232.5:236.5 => 0.892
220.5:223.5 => 1.22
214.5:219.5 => 1.25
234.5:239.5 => 0.804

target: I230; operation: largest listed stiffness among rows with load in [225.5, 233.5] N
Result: 1.08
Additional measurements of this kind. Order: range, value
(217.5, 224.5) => 1.3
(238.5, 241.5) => 0.704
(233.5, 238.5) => 0.918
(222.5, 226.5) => 1.25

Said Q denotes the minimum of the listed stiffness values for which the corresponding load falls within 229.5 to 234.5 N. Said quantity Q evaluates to 0.899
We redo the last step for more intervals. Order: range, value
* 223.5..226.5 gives 1.08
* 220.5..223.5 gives 1.2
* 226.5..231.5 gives 0.979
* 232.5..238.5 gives 0.773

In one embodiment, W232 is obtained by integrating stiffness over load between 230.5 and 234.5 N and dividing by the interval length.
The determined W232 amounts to 0.934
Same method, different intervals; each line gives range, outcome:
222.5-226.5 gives 1.17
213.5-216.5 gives 1.23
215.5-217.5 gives 1.21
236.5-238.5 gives 0.784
